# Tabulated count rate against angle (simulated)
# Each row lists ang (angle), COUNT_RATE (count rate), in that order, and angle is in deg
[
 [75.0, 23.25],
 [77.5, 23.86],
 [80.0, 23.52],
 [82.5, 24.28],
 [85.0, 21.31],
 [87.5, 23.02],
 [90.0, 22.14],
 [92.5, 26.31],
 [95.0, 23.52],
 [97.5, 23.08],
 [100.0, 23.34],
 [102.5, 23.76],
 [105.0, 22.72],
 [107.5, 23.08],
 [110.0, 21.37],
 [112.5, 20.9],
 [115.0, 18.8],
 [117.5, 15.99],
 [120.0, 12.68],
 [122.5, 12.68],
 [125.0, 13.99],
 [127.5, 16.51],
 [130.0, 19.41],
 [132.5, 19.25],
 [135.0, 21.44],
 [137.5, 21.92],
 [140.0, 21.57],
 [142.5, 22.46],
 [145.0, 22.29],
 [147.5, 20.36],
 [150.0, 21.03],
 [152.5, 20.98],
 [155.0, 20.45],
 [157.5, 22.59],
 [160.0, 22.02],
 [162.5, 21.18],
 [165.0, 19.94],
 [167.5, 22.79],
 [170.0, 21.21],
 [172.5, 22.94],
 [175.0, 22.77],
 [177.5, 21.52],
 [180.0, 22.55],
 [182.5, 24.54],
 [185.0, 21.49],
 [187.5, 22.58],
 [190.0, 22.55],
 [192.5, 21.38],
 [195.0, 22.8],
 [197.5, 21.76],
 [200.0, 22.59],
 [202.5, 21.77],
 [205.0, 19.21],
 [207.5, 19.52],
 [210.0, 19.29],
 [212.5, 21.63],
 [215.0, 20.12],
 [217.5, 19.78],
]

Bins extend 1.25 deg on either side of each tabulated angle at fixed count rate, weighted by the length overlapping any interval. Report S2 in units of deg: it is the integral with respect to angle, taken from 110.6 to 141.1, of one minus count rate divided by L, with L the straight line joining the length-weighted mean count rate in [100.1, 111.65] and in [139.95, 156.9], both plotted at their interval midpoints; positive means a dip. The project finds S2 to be 5.6 deg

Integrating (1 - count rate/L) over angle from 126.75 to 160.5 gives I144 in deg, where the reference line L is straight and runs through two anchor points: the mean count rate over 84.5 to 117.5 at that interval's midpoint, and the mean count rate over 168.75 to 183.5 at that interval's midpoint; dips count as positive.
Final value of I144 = 2.33 deg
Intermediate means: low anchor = 22.3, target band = 20.9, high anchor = 22.6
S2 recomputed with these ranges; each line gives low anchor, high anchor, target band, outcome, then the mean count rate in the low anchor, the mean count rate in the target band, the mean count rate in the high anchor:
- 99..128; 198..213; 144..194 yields -4.79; 18.8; 21.9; 20.7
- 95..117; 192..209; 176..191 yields -0.81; 22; 22.5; 21.3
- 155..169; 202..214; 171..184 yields -1.04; 21.6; 22.8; 20.2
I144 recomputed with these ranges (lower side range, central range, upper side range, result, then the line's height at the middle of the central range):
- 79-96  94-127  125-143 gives 3.32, 21.7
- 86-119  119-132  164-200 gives 3.98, 22.1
